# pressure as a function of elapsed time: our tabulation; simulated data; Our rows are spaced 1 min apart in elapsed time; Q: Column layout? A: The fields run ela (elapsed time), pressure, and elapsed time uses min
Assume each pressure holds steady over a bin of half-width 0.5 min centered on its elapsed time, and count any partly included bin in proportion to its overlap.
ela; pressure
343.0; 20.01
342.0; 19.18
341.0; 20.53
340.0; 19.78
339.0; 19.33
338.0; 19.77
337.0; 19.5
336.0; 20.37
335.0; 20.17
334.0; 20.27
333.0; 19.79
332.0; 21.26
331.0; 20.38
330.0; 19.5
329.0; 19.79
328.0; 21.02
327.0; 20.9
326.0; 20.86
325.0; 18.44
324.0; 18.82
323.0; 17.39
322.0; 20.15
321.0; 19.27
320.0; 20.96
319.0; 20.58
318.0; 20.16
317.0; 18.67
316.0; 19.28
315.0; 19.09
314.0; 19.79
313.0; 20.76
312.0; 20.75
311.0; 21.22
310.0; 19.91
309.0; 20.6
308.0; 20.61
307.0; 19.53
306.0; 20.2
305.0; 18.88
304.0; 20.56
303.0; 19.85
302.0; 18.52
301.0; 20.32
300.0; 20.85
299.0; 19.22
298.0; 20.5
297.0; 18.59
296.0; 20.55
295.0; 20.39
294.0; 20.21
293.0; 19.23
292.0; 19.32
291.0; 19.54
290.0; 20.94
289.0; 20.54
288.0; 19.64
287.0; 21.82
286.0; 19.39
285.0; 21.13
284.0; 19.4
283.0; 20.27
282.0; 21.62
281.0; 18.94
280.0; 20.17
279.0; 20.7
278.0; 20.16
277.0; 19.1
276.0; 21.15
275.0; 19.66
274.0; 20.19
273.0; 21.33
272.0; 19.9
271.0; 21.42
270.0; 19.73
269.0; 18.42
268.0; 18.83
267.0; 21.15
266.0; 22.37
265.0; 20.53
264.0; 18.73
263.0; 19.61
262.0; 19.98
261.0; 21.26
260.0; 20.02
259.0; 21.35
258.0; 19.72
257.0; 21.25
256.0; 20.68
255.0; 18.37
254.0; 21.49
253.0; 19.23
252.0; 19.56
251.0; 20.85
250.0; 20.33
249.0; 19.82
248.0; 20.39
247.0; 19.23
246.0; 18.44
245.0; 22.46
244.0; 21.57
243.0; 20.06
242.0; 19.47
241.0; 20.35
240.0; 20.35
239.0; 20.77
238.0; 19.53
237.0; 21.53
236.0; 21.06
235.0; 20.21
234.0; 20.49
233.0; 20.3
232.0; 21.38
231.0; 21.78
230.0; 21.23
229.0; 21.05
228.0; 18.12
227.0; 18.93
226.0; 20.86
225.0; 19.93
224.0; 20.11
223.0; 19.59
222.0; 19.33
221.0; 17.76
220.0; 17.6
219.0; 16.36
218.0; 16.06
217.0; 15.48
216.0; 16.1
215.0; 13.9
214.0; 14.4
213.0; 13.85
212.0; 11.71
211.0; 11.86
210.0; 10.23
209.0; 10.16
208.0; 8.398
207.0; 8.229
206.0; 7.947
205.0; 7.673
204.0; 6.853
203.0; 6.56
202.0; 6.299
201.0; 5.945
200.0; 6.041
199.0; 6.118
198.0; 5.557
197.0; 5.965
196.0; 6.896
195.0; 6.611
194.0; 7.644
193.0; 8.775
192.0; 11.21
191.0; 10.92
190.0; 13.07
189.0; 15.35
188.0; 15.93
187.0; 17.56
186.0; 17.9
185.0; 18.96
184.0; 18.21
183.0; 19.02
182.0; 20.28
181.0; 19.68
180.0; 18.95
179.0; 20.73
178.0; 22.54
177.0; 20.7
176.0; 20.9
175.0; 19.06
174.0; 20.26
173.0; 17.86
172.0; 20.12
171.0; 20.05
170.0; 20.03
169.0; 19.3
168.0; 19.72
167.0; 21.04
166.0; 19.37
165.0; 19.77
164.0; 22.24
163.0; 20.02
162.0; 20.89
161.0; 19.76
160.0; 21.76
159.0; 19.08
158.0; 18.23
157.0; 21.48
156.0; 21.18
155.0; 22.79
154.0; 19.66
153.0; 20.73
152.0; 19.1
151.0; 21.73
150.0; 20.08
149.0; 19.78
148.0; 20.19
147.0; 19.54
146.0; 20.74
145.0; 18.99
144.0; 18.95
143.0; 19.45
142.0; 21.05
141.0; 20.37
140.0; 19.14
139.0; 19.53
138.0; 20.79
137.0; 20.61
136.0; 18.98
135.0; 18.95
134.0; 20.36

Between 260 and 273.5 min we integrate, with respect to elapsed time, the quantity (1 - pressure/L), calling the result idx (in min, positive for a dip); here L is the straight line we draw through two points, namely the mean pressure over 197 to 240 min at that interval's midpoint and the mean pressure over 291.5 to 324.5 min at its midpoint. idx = -2.1 min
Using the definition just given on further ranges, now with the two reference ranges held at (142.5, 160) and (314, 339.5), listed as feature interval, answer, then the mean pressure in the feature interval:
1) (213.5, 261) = 1.0 min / 19.6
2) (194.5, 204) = 6.5 min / 6.25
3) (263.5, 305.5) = -0.4 min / 20.1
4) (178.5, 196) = 4.3 min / 15.1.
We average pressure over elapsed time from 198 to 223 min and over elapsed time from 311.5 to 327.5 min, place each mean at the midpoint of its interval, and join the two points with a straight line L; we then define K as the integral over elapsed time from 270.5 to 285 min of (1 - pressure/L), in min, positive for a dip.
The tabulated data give -3.3 min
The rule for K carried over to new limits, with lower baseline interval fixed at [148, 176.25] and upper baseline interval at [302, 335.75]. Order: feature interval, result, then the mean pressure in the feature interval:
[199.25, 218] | 9.3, 10.2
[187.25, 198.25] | 5.5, 10.1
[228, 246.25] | -0.5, 20.6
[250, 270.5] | -0.1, 20.2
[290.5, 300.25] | 0.1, 19.8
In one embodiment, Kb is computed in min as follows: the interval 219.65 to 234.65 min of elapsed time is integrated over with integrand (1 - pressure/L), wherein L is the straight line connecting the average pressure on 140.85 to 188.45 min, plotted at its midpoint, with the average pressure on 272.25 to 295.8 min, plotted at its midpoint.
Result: 0.11 min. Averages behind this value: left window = 19.9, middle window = 19.9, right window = 20.2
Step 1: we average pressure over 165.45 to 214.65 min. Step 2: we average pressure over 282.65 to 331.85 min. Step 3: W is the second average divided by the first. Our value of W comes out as 1.4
